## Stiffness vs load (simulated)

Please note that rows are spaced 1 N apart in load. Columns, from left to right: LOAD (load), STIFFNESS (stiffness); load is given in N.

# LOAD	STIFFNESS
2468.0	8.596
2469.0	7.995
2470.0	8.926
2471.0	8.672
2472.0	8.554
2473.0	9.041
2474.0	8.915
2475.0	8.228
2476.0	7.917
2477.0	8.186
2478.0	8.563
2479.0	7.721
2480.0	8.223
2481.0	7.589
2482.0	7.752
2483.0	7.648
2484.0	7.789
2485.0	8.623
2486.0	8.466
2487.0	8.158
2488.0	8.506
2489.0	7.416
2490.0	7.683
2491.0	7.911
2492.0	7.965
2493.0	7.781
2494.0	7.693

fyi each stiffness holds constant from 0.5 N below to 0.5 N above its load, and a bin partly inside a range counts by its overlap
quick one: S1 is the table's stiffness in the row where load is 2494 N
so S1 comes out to 7.693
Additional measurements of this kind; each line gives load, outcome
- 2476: 7.917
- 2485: 8.623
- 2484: 7.789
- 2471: 8.672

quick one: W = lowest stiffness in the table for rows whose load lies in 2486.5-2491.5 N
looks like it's 7.416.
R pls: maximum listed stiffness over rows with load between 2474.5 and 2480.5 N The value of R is 8.563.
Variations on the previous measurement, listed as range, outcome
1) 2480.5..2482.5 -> 7.752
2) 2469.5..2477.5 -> 9.041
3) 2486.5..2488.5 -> 8.506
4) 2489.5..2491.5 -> 7.911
